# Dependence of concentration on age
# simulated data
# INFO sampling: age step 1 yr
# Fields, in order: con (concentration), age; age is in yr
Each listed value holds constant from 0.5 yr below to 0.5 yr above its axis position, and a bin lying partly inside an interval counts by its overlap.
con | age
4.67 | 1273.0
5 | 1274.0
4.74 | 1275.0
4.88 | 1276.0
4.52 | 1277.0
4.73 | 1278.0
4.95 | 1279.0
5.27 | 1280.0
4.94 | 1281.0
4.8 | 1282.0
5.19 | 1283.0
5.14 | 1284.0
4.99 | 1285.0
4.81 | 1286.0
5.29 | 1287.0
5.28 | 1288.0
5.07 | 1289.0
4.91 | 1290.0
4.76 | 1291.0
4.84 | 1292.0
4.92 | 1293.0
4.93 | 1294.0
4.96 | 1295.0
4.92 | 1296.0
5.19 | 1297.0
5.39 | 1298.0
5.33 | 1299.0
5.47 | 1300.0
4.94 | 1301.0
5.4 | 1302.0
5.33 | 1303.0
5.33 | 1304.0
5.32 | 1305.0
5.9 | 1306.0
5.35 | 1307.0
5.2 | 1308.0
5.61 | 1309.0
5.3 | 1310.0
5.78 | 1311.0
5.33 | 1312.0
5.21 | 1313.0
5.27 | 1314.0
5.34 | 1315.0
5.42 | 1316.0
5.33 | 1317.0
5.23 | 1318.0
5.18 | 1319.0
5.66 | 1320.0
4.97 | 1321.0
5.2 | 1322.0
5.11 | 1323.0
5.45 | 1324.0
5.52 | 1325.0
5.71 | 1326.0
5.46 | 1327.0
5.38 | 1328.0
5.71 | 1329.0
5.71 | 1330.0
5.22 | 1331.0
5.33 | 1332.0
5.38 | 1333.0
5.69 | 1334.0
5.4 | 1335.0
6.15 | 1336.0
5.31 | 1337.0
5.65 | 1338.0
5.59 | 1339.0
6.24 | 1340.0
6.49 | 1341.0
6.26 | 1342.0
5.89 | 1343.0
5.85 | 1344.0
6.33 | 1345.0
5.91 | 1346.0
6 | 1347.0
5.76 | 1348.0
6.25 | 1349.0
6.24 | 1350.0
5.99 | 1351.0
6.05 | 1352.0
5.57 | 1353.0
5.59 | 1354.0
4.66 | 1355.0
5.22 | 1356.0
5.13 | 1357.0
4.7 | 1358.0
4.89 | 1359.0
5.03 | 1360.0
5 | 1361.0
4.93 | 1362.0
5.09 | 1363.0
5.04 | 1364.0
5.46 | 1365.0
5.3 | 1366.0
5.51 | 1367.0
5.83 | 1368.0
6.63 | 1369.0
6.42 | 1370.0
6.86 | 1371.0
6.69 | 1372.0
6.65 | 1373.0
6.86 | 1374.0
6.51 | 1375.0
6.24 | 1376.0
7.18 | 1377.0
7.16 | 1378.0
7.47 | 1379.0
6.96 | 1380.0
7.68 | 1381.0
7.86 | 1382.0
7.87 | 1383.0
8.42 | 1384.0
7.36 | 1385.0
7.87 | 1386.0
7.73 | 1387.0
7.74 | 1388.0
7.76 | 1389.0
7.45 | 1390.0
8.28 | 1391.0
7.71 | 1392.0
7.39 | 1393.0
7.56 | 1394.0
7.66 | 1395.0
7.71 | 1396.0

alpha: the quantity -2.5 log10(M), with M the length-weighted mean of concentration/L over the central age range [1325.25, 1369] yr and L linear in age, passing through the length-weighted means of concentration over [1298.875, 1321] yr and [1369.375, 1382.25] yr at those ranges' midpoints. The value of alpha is 0.12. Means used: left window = 5.37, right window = 6.94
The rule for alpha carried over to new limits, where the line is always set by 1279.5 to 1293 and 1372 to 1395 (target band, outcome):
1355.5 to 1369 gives 0.304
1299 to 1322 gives 0.052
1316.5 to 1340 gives 0.112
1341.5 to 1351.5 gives 0.080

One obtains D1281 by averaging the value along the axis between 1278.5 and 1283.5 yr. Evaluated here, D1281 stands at 5.03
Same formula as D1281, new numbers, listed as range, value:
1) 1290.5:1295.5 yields 4.88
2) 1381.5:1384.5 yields 8.05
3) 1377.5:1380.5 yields 7.2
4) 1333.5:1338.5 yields 5.64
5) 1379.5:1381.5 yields 7.32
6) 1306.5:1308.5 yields 5.28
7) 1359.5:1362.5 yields 4.99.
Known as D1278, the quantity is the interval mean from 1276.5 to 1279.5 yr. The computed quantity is 4.73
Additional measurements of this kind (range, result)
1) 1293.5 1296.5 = 4.94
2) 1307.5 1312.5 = 5.44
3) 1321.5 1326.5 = 5.4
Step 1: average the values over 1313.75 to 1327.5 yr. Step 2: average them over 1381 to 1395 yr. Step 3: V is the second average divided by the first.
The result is 1.45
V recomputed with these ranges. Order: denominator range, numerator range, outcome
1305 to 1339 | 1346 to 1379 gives 1.08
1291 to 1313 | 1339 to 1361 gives 1.08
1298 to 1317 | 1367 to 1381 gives 1.25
